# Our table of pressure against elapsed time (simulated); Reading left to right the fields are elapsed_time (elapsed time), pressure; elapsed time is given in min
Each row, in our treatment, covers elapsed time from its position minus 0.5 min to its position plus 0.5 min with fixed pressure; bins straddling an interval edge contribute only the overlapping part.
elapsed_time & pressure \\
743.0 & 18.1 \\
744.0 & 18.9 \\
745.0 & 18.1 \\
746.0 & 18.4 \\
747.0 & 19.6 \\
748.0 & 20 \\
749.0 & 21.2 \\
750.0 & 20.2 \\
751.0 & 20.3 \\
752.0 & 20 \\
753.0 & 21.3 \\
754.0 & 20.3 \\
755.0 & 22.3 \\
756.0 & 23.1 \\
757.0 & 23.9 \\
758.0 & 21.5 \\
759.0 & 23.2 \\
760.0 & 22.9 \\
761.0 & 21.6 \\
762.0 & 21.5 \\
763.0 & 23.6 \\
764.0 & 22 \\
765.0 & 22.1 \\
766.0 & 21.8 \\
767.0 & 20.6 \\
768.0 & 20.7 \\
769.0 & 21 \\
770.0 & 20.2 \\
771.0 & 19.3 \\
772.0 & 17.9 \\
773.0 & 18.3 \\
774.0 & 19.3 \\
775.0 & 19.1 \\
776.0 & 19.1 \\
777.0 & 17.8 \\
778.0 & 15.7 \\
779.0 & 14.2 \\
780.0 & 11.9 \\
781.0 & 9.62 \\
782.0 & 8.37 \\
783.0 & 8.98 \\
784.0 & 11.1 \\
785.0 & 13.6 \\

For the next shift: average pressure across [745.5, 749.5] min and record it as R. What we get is 19.8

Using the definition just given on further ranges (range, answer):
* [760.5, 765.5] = 22.2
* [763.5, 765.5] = 22.1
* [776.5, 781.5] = 13.8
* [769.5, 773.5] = 18.9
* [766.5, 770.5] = 20.6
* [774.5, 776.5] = 19.1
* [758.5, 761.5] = 22.6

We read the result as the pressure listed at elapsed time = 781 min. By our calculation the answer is 9.62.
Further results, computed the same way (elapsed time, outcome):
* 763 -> 23.6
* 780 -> 11.9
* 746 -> 18.4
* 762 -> 21.5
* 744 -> 18.9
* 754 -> 20.3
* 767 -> 20.6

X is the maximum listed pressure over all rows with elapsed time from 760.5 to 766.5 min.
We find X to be 23.6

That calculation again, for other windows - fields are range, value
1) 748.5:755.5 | 22.3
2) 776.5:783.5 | 17.8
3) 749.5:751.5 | 20.3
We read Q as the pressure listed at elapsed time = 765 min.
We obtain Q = 22.1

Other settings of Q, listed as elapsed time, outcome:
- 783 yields 8.98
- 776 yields 19.1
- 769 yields 21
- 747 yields 19.6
